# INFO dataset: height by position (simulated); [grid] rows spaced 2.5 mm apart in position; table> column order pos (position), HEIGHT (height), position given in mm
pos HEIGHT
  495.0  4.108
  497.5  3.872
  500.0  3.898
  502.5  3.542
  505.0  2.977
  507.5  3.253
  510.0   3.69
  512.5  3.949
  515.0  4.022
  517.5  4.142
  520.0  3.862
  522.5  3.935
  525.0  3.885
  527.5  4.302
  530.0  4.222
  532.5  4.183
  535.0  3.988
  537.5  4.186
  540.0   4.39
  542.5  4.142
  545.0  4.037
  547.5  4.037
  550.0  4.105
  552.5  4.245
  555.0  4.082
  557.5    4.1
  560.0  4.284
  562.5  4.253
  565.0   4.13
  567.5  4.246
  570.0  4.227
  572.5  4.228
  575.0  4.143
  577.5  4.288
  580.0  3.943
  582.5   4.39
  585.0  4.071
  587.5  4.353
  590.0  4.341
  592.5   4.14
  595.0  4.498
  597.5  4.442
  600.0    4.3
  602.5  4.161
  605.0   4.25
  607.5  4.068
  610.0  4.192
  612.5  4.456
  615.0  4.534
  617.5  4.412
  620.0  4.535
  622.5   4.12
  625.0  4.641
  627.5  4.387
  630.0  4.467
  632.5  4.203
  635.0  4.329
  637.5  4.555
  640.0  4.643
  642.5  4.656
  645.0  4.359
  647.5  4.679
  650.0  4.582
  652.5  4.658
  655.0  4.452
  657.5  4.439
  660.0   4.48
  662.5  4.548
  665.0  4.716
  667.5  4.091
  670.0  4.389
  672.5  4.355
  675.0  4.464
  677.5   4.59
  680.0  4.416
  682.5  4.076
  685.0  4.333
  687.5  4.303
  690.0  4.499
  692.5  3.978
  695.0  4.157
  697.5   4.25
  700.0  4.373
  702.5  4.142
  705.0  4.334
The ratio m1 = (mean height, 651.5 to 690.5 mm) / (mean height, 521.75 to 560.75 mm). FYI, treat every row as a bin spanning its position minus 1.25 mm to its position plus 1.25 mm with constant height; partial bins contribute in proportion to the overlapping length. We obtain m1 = 1.07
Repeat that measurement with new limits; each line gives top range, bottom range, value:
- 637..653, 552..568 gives 1.10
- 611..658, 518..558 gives 1.09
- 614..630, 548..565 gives 1.06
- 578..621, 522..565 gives 1.04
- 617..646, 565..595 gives 1.05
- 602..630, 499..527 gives 1.16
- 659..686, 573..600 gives 1.03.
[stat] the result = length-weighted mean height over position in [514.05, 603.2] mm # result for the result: 4.18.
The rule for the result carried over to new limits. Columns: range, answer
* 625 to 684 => 4.46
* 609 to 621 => 4.43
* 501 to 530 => 3.8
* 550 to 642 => 4.3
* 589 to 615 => 4.3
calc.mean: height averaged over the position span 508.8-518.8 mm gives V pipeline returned 3.95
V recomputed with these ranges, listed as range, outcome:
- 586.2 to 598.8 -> 4.35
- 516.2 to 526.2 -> 3.96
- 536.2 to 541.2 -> 4.28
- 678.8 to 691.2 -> 4.32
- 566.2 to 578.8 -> 4.22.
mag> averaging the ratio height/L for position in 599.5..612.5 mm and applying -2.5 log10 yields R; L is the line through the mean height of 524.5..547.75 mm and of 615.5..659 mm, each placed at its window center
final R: 0.04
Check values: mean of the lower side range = 4.15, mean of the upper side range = 4.48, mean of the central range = 4.21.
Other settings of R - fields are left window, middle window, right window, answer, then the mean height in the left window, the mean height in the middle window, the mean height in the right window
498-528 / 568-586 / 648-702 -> -0.04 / 3.78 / 4.19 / 4.39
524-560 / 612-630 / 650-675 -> -0.02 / 4.14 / 4.44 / 4.47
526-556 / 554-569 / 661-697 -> 0.00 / 4.16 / 4.18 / 4.35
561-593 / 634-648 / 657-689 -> -0.05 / 4.21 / 4.53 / 4.4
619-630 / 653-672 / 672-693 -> -0.02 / 4.42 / 4.45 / 4.35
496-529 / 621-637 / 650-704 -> -0.04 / 3.8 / 4.37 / 4.37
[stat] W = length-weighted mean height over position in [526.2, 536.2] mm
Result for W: 4.17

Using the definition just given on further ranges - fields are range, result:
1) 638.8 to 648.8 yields 4.58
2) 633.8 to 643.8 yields 4.55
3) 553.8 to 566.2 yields 4.17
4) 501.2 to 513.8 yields 3.49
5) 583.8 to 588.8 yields 4.21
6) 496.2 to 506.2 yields 3.58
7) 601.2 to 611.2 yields 4.17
